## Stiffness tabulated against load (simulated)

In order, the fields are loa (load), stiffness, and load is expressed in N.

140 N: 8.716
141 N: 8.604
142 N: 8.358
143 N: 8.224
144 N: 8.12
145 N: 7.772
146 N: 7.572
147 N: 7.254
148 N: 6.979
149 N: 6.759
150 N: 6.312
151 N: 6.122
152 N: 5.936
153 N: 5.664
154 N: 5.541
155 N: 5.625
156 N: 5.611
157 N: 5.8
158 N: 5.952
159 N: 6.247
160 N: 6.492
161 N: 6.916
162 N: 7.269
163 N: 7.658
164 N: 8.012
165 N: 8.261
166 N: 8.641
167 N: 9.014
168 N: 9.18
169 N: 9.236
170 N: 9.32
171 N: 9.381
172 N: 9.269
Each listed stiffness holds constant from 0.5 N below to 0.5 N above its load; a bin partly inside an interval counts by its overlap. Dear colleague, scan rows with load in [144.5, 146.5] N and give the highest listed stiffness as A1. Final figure 7.772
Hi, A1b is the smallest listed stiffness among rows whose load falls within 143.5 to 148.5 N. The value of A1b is 6.979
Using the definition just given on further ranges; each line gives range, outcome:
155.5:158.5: 5.611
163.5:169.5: 8.012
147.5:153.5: 5.664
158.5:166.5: 6.247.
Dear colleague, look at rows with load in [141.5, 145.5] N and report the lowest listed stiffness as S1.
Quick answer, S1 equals 7.772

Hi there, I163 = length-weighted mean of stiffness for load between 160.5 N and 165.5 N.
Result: 7.62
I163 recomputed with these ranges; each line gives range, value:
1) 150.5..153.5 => 5.91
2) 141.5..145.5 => 8.12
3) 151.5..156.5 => 5.68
